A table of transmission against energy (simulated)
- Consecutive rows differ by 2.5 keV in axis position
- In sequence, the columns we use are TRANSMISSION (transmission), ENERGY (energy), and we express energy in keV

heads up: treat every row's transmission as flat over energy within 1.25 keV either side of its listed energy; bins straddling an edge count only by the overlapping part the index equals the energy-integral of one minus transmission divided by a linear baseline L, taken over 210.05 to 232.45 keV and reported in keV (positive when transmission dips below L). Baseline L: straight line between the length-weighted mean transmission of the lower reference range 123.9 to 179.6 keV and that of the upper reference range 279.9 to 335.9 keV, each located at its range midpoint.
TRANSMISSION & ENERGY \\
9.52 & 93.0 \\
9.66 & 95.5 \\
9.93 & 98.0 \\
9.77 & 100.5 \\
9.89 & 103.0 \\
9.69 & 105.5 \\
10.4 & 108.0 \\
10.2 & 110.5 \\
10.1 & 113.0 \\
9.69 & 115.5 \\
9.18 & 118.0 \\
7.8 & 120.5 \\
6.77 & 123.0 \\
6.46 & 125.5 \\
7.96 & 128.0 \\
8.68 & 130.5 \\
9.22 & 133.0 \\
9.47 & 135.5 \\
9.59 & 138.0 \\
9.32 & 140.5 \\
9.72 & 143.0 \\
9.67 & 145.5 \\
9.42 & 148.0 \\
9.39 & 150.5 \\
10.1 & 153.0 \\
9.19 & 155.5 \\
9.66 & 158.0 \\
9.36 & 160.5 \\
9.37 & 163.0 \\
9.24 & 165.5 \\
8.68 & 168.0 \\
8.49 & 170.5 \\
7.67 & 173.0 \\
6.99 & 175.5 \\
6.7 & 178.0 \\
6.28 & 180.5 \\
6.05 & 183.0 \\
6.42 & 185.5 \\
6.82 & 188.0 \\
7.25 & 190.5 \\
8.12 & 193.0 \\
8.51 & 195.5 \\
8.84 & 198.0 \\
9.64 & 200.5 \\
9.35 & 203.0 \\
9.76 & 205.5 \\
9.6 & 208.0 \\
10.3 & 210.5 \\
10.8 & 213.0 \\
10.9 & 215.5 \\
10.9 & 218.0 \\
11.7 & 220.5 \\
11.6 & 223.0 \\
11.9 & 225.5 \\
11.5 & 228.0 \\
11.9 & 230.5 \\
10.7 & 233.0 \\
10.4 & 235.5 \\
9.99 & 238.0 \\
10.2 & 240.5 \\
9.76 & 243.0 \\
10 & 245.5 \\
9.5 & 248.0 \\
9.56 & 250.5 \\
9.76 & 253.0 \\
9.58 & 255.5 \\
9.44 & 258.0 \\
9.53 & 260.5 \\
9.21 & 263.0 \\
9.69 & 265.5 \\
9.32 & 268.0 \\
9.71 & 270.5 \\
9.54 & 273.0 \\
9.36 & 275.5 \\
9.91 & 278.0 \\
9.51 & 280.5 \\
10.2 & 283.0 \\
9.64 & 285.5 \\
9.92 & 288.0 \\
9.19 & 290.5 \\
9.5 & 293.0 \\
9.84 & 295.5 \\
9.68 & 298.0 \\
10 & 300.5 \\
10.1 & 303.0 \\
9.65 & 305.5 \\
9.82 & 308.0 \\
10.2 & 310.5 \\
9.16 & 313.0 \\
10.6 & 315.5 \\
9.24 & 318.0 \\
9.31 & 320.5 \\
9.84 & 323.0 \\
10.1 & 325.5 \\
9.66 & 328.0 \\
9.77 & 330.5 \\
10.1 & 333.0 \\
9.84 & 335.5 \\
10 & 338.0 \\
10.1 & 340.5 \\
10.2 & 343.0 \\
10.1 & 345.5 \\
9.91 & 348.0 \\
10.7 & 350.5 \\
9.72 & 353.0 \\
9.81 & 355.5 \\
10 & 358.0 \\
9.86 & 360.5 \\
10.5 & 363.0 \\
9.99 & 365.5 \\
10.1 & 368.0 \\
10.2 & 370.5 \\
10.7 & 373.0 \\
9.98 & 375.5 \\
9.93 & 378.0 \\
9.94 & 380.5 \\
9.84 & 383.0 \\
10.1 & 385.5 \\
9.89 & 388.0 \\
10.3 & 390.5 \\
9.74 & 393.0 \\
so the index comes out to -5.0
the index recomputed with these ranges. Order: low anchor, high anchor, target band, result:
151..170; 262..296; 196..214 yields -0.48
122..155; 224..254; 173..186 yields 4.00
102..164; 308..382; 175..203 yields 5.65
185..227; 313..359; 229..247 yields -1.35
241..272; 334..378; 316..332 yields 0.37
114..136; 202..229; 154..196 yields 7.41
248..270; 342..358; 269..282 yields 0.01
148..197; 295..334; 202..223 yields -4.55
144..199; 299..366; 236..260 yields -1.85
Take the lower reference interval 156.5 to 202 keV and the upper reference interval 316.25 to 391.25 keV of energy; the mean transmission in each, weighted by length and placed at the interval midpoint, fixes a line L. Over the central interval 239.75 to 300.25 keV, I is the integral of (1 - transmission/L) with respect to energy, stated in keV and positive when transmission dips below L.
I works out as -4.1 keV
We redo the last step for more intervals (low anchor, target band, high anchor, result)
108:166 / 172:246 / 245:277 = 0.3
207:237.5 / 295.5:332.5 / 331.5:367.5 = 1.9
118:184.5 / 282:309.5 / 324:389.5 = -0.5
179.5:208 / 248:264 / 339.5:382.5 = -1.3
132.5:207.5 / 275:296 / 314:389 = -0.4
